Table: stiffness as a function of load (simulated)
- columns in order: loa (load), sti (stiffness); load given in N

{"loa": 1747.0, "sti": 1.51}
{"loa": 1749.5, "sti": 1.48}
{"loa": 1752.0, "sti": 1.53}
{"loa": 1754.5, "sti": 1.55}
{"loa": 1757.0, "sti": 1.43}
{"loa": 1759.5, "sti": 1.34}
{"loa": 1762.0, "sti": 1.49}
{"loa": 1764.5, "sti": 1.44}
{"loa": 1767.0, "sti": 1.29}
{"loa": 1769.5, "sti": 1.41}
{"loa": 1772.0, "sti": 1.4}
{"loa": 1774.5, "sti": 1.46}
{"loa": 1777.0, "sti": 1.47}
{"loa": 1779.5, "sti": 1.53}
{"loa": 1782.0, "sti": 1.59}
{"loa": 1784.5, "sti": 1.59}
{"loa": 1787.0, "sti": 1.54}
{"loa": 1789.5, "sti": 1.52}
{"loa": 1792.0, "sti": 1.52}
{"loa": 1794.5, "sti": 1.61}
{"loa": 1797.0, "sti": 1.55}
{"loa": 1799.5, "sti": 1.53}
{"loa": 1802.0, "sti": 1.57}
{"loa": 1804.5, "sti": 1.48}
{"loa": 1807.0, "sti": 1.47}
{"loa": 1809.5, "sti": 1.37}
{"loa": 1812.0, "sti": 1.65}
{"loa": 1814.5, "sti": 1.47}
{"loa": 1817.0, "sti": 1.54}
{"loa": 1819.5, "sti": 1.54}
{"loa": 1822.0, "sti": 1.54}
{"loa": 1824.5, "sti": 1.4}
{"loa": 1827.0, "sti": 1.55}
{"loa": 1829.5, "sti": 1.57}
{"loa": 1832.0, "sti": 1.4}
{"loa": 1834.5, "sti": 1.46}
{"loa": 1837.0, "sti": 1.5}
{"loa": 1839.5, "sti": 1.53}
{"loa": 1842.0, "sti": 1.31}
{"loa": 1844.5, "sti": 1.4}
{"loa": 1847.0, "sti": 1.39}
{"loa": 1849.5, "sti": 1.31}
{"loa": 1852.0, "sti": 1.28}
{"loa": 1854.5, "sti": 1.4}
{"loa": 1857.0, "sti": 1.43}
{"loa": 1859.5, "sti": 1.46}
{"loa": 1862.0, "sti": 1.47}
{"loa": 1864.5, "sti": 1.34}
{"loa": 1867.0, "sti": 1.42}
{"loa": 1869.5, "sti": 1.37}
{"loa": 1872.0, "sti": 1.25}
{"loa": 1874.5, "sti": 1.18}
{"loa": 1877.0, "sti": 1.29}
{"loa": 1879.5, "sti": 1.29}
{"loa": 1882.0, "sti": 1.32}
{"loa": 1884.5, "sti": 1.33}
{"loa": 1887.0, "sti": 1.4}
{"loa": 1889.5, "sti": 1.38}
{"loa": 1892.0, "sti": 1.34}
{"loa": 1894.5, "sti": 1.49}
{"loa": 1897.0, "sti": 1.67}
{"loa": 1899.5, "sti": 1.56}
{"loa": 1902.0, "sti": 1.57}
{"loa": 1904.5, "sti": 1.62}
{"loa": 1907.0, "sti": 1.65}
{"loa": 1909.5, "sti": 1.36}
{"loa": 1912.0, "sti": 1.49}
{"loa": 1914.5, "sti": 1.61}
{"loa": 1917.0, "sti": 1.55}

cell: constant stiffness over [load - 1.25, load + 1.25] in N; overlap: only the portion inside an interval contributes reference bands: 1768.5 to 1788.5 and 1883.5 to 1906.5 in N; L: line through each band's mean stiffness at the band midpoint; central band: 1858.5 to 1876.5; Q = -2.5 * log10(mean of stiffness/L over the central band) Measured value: 0.11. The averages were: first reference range 1.5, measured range 1.35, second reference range 1.49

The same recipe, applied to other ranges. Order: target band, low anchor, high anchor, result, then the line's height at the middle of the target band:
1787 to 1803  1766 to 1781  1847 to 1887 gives -0.10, 1.41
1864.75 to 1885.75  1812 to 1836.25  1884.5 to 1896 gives 0.09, 1.42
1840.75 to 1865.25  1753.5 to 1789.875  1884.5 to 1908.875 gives 0.09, 1.49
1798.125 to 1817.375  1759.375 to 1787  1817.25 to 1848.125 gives -0.03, 1.47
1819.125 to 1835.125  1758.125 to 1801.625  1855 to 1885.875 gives -0.06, 1.41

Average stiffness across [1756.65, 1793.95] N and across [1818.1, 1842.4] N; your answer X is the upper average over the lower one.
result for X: 1.01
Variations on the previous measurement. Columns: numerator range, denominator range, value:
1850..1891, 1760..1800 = 0.90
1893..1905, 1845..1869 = 1.13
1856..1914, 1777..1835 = 0.94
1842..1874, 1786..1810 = 0.90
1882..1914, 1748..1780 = 1.03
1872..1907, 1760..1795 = 0.96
